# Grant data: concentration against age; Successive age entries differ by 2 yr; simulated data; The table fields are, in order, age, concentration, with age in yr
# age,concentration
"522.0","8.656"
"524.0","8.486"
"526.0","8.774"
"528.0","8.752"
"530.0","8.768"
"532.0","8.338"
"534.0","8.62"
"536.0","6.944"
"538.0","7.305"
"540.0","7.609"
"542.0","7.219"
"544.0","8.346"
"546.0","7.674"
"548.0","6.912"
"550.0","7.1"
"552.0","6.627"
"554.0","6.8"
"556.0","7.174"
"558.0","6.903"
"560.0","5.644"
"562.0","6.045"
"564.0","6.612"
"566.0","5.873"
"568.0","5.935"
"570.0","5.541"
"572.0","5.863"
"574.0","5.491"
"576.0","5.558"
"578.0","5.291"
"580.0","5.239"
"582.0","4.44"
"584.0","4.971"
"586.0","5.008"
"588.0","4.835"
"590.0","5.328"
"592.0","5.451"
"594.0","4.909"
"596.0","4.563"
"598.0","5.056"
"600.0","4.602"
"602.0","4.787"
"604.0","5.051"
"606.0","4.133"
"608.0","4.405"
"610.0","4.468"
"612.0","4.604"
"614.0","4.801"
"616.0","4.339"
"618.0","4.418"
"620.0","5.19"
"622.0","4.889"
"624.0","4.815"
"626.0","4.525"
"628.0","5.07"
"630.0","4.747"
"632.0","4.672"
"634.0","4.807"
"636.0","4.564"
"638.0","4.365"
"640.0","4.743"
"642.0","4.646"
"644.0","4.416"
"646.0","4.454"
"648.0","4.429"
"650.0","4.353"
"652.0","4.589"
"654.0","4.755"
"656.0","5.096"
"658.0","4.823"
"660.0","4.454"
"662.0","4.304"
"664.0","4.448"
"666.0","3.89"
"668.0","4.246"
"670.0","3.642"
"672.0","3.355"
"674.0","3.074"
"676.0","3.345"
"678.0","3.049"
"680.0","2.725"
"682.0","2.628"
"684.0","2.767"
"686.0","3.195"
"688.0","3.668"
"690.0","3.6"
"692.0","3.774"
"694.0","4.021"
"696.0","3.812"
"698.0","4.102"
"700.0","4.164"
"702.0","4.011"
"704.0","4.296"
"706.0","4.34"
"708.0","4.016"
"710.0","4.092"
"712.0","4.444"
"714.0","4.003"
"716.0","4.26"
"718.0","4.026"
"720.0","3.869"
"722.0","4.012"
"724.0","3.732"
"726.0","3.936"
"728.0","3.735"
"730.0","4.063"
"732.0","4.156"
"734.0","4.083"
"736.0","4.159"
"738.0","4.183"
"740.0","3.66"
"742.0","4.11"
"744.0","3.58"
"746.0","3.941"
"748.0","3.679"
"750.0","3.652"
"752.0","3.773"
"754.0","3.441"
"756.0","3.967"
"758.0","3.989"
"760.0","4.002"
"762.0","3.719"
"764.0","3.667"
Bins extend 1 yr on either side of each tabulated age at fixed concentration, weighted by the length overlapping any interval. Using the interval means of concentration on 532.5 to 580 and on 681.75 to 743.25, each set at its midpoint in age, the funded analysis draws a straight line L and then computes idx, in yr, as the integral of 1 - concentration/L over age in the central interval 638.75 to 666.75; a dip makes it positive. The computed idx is 2.4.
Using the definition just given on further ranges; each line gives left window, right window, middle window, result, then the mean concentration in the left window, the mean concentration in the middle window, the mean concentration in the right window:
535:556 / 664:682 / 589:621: 4.1 yr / 7.25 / 4.76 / 3.43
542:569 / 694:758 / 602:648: 8.0 yr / 6.76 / 4.64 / 3.98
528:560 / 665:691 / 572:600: 4.9 yr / 7.47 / 5.1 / 3.32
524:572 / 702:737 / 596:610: 3.5 yr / 7.2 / 4.65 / 4.07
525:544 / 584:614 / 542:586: 2.7 yr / 8.05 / 6.19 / 4.81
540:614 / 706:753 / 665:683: 5.0 yr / 5.69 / 3.33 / 3.97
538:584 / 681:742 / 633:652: 1.8 yr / 6.35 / 4.53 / 3.9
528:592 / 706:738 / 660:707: 9.4 yr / 6.47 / 3.69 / 4.05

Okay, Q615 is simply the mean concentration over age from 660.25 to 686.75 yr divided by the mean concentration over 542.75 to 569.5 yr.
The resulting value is 0.5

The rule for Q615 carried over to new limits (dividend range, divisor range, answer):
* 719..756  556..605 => 0.72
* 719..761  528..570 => 0.55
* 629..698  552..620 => 0.76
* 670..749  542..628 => 0.69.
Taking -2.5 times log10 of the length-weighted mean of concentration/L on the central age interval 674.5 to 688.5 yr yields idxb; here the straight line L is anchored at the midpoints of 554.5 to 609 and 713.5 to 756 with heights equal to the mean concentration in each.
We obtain 0.41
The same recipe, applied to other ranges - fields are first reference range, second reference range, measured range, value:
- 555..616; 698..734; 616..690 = 0.117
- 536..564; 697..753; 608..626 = 0.247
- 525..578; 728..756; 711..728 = 0.061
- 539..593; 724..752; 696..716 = 0.043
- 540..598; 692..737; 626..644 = 0.097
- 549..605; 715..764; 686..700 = 0.153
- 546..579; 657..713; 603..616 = 0.166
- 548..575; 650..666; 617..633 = 0.081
